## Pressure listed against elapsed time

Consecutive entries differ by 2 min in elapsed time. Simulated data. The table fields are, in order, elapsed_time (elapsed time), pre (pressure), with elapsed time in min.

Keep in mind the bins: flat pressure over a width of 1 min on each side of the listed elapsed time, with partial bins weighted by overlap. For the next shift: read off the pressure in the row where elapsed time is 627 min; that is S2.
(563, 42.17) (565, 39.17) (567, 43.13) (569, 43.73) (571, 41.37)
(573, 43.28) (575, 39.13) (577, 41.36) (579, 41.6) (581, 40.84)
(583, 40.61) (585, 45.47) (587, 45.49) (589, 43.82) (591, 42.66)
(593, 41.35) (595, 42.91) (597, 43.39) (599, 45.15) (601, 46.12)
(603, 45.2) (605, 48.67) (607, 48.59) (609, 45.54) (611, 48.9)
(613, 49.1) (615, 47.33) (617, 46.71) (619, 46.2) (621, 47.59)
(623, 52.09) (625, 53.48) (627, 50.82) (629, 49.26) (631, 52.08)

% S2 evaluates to 50.82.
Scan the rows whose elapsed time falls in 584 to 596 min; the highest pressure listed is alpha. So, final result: 45.49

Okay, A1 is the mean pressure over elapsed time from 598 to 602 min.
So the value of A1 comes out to 45.6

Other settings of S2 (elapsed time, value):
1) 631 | 52.08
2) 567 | 43.13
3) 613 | 49.1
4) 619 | 46.2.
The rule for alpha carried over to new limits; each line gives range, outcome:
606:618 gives 49.1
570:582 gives 43.28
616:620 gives 46.71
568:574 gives 43.73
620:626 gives 53.48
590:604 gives 46.12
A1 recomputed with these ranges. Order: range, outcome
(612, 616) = 48.2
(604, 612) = 47.9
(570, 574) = 42.3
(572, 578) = 41.3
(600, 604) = 45.7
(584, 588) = 45.5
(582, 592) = 43.6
